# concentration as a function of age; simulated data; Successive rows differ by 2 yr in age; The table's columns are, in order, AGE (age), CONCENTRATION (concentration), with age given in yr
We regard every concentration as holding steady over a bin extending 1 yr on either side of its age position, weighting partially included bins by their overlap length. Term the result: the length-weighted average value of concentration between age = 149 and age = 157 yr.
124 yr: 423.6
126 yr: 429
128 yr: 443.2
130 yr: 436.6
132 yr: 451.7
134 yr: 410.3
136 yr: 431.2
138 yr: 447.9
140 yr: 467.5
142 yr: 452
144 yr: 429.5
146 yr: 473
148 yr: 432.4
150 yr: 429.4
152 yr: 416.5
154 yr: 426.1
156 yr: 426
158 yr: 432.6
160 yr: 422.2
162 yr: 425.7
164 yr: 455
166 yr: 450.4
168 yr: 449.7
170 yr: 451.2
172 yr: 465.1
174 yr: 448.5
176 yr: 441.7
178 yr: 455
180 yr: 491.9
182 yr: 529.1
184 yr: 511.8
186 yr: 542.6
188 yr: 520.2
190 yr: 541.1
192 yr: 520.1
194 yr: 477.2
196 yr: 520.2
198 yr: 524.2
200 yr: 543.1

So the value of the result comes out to 424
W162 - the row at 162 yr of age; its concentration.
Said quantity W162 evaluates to 425.7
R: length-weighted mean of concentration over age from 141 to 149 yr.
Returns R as 447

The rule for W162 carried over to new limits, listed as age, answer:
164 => 455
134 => 410.3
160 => 422.2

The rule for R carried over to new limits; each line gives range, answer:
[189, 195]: 513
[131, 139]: 435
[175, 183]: 479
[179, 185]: 511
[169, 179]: 452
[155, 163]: 427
